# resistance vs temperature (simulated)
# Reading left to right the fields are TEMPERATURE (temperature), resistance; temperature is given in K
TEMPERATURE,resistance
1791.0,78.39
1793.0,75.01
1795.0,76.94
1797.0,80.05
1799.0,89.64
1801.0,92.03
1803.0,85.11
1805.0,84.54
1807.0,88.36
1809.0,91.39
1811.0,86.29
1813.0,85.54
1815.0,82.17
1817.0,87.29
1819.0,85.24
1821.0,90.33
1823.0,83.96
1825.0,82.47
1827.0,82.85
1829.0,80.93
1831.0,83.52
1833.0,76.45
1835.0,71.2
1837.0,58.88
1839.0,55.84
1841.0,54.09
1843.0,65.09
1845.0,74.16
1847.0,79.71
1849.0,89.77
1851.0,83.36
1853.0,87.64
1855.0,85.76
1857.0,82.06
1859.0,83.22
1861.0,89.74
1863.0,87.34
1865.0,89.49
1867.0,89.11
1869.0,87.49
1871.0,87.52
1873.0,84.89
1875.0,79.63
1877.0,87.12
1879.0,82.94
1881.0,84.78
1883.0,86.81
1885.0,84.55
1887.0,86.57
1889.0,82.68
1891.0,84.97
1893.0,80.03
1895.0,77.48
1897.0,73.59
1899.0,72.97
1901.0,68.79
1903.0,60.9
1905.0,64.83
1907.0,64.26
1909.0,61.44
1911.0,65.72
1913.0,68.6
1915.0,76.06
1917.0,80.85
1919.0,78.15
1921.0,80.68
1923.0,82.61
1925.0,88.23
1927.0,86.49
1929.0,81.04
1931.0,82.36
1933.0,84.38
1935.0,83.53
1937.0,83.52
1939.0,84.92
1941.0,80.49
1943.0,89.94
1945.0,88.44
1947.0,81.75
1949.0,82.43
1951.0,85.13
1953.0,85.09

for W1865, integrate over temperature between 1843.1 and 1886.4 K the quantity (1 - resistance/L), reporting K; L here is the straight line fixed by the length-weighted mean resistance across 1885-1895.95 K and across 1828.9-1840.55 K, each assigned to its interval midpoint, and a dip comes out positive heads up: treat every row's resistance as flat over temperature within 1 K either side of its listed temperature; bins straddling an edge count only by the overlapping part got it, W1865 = -4.6 K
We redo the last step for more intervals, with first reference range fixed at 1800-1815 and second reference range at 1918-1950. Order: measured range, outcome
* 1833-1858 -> 3.5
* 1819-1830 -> 0.3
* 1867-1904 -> 1.8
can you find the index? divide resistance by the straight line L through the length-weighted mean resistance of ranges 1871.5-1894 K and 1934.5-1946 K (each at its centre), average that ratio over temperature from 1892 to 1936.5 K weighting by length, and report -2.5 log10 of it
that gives 0.12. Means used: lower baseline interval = 84.2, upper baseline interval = 85.2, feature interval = 75.7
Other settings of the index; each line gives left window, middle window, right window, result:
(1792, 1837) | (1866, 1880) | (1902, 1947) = -0.07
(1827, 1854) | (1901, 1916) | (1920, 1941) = 0.22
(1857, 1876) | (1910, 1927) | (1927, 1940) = 0.08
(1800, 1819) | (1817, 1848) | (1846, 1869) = 0.15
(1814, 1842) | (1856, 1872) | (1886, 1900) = -0.11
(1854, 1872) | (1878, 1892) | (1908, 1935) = -0.01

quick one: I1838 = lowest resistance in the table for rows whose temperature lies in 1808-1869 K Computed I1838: 54.09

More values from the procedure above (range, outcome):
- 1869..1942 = 60.9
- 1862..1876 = 79.63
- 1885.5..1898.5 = 73.59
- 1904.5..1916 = 61.44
